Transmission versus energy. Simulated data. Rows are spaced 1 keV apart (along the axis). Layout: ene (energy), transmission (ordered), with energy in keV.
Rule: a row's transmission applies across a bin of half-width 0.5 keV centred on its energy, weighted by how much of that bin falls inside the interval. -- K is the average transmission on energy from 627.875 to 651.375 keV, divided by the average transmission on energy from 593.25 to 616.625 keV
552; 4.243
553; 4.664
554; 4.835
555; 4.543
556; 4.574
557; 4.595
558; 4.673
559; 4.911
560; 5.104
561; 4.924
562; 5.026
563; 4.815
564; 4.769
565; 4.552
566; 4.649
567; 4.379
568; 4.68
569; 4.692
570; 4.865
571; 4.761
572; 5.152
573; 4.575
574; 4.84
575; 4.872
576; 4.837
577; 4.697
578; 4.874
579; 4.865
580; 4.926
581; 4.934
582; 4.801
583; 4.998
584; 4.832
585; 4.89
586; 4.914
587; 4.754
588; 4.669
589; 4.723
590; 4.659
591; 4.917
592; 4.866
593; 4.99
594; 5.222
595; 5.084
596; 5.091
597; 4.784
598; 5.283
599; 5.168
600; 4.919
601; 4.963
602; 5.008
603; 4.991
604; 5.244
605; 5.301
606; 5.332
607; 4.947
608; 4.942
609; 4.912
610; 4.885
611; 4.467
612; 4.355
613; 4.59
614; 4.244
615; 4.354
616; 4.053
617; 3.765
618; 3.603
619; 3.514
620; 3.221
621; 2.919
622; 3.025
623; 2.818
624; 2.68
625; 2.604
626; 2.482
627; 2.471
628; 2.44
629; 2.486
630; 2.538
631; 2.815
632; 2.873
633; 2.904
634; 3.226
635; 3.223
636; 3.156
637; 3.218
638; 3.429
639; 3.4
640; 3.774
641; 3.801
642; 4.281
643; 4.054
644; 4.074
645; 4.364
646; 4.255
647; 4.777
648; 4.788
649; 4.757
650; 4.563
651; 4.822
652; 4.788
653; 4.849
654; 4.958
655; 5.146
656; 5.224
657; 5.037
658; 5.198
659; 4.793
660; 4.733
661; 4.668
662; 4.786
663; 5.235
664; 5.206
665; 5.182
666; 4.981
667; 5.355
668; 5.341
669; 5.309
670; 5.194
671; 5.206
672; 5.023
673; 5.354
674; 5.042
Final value 0.76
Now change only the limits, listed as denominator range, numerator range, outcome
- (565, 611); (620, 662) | 0.78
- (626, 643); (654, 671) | 1.62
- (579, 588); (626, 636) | 0.57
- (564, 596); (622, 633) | 0.55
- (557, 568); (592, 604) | 1.06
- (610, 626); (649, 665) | 1.36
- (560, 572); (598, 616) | 1.02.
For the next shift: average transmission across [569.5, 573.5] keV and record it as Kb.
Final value 4.84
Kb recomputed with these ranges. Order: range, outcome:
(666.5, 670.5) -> 5.3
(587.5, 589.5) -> 4.7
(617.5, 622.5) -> 3.26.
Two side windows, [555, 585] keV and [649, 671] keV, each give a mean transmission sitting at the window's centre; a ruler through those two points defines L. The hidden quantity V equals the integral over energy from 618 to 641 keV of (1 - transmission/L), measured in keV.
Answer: 9.1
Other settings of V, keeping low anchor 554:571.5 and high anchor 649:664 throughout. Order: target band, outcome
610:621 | 1.89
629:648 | 5.12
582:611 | -0.96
